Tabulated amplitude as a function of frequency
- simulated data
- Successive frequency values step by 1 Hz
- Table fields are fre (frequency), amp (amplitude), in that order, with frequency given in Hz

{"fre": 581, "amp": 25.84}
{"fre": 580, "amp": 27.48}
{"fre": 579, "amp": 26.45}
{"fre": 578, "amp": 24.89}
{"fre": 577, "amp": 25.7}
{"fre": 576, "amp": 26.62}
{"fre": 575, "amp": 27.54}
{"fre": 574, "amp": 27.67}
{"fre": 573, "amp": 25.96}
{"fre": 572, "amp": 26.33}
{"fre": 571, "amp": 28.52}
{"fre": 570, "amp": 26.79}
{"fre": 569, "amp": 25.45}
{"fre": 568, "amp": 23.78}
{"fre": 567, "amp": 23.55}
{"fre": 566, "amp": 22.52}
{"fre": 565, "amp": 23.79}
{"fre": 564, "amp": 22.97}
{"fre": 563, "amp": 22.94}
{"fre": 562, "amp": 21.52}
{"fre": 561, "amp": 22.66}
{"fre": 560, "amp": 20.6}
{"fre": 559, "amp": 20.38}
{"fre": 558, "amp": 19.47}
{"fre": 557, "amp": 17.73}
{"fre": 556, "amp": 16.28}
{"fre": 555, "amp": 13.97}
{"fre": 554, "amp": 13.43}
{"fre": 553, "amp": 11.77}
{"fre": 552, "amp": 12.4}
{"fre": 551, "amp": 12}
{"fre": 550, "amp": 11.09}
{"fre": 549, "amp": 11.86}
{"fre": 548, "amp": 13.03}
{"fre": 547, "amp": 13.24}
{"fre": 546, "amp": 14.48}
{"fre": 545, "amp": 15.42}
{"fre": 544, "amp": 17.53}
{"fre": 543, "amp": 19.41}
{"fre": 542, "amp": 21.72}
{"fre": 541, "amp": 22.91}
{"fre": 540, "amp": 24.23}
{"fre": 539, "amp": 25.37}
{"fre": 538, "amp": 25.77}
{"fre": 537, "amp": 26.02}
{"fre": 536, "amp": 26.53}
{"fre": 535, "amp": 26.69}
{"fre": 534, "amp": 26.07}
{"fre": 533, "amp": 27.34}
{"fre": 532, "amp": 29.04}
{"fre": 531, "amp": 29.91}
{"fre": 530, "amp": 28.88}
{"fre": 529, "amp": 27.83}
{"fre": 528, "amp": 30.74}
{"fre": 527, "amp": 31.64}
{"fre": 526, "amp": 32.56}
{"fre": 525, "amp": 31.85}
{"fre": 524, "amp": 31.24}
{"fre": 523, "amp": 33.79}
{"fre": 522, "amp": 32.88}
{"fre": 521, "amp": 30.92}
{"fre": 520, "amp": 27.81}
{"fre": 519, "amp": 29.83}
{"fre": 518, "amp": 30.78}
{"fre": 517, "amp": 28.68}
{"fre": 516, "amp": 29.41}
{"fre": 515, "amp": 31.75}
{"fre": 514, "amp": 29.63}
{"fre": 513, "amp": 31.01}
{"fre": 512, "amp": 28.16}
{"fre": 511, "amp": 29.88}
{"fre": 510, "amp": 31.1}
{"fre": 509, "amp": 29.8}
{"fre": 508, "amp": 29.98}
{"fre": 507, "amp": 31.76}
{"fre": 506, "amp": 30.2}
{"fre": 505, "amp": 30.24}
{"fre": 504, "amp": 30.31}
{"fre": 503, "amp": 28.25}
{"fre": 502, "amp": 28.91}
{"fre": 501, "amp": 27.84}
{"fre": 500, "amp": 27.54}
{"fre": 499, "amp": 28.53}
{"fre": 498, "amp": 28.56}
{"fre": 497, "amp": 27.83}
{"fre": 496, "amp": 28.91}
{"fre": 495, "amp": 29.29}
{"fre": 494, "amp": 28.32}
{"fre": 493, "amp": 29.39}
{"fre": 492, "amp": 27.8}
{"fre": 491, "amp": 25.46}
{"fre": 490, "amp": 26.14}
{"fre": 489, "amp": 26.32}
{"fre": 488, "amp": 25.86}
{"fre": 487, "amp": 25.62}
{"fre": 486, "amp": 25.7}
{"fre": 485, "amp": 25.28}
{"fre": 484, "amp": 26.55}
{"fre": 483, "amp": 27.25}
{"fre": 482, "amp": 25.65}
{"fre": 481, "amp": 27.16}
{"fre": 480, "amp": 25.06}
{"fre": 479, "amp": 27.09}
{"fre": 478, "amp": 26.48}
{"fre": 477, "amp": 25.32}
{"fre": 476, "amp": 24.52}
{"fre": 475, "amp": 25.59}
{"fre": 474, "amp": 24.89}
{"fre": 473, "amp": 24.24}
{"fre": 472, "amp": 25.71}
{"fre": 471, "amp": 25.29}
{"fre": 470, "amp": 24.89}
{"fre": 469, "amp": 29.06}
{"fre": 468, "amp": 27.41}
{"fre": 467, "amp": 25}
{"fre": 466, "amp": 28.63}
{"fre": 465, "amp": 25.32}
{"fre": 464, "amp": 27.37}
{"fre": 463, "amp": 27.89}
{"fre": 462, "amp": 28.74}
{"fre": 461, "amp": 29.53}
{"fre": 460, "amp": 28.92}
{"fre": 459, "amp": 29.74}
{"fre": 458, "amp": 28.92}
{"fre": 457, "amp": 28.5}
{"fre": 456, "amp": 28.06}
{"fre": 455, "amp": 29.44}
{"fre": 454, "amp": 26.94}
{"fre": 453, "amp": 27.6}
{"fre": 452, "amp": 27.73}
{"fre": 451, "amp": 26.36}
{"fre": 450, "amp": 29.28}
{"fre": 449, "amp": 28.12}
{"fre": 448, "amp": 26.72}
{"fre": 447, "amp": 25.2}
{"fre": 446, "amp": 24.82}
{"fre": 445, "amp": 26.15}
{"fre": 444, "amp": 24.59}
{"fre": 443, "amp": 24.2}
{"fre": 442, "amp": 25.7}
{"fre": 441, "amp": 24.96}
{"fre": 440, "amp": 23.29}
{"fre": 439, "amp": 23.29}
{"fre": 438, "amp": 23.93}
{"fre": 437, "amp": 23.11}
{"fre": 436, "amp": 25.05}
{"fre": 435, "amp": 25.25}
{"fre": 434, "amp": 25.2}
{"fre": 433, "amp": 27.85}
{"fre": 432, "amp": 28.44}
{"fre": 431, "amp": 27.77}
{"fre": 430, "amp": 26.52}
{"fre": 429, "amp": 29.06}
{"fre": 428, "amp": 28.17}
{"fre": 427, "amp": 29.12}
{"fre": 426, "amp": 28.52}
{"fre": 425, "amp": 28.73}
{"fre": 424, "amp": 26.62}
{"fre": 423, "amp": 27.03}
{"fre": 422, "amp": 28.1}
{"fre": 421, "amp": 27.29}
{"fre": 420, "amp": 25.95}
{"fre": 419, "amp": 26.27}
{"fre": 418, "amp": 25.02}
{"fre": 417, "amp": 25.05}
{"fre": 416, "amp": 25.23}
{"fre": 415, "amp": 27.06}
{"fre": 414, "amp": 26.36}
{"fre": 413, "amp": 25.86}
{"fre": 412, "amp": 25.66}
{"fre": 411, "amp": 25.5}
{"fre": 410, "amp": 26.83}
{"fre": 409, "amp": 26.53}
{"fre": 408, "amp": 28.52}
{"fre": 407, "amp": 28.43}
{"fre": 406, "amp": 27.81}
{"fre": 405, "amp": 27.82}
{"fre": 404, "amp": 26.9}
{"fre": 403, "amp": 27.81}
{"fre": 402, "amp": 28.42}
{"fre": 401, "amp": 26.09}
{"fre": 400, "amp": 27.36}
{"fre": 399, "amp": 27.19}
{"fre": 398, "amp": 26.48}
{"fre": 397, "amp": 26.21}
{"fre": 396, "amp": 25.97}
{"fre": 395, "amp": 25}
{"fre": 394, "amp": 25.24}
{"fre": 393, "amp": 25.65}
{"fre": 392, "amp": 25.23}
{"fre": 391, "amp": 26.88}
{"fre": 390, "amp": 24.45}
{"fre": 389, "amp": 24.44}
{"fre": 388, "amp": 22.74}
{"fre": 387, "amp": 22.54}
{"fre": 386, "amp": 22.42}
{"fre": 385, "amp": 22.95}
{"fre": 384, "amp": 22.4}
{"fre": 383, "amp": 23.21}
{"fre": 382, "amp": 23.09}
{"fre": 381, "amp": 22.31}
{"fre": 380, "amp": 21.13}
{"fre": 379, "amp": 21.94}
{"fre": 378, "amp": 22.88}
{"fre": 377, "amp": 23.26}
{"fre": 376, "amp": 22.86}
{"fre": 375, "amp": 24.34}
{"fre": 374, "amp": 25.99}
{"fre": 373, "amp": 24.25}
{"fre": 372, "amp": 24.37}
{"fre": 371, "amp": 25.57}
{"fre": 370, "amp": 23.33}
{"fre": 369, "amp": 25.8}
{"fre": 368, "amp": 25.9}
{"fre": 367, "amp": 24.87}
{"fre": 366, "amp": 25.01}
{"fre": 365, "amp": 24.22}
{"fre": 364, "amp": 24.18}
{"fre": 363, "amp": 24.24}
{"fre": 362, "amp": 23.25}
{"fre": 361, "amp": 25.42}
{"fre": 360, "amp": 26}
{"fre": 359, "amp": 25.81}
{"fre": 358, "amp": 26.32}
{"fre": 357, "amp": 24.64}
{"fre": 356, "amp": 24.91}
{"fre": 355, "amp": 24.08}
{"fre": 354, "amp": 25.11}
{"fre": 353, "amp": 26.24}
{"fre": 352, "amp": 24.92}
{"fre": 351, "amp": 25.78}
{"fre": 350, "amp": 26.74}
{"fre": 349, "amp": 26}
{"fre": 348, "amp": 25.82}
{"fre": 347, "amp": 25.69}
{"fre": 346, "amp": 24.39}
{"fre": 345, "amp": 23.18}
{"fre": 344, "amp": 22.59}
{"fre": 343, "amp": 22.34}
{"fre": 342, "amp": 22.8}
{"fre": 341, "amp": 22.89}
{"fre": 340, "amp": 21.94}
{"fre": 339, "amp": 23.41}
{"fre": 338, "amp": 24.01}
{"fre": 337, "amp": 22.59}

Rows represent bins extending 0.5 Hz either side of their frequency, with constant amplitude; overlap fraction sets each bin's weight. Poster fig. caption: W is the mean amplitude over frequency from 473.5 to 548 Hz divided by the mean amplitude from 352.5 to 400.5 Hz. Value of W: 1.11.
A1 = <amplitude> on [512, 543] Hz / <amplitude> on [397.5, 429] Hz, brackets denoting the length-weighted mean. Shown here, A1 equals 1.1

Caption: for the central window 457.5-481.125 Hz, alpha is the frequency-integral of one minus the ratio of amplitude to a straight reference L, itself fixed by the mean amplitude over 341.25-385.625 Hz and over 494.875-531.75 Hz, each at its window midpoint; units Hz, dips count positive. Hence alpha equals 1.3 Hz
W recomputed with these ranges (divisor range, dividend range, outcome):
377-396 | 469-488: 1.09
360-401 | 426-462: 1.10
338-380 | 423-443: 1.08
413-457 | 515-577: 0.90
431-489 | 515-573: 0.89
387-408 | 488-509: 1.09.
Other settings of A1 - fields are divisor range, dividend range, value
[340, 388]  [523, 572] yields 0.92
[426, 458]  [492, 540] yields 1.10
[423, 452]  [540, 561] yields 0.62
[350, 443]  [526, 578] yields 0.87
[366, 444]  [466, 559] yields 1.00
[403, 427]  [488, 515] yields 1.07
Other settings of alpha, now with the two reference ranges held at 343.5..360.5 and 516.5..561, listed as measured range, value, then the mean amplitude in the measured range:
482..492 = -1.03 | 26.1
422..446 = -1.93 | 26.2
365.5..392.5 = 1.11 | 23.9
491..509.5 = -4.31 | 29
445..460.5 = -2.36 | 27.7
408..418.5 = -0.66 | 26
